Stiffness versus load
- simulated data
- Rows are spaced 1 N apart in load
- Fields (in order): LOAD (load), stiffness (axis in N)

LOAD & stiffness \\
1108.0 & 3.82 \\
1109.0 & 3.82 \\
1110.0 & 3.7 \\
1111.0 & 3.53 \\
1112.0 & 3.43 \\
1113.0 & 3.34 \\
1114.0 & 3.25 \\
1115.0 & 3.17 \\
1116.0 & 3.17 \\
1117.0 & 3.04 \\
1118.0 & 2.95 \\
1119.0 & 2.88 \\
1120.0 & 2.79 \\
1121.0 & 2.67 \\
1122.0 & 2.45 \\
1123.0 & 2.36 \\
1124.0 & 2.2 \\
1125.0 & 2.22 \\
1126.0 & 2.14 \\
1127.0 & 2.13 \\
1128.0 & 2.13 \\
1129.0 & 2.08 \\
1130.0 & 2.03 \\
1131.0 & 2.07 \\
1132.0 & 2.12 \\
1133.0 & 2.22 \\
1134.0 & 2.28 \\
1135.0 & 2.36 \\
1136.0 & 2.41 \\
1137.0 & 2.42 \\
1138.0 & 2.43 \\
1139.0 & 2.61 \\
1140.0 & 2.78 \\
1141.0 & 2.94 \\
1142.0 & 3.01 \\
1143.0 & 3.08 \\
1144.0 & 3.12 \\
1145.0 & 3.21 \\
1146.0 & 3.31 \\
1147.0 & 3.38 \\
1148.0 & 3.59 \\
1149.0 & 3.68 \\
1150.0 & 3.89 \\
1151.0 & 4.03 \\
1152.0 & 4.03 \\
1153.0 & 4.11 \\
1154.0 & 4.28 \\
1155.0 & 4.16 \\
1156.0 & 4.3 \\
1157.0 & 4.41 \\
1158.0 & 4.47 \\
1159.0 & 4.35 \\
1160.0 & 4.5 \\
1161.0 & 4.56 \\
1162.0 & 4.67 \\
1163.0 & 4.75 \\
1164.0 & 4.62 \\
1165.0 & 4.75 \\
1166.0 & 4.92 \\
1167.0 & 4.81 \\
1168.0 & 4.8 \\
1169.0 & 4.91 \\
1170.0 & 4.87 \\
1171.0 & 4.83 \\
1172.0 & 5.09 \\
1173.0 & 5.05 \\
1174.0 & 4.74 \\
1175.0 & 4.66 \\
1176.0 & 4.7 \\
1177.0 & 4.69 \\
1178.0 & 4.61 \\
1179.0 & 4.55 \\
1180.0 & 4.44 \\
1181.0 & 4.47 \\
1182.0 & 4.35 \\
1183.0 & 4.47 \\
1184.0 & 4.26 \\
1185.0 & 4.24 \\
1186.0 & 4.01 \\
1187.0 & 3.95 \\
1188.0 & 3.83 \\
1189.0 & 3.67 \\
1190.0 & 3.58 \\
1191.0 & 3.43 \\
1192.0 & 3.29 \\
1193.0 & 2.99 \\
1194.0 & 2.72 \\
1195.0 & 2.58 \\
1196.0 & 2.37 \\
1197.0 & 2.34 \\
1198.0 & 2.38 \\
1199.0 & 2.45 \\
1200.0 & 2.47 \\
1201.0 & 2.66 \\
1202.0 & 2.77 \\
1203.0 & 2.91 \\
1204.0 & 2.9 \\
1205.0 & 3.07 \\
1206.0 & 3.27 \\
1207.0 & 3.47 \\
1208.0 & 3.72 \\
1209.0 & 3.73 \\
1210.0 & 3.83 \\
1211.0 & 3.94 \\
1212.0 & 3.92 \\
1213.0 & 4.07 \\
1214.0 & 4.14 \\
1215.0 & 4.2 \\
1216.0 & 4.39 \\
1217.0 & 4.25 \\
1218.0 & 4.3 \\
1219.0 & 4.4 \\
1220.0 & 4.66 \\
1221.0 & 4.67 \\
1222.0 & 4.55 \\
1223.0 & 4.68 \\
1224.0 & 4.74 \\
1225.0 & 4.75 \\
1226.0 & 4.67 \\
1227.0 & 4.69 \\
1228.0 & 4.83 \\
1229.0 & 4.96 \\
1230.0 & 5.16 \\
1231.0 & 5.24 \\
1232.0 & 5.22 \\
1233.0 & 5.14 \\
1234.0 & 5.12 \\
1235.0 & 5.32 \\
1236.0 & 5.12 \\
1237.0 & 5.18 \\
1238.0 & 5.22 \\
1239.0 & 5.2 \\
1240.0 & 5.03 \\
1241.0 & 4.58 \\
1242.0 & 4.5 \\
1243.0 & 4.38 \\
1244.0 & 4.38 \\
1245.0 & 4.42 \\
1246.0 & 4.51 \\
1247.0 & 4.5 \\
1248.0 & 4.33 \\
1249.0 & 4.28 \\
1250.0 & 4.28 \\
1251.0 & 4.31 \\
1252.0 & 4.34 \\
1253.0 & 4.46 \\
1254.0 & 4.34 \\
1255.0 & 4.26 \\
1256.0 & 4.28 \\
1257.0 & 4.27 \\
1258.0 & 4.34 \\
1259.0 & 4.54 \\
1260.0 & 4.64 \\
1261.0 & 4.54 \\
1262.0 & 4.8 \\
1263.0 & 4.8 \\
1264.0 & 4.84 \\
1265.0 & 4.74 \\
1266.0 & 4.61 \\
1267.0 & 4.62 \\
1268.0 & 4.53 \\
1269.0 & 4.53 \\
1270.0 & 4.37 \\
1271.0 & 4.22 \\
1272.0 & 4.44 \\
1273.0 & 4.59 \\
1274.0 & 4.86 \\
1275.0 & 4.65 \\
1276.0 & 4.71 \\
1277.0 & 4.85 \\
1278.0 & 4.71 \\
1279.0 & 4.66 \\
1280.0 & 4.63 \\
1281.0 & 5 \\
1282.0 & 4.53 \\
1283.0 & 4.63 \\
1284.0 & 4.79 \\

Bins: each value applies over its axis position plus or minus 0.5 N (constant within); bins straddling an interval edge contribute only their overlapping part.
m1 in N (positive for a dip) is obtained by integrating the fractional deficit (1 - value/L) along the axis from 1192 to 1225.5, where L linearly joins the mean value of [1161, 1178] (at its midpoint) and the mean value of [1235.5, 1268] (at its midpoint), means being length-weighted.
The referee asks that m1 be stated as 7.9 N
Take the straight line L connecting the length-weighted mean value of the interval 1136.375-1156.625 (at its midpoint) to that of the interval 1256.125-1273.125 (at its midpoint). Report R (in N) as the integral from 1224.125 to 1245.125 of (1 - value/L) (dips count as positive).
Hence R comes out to -3.2 N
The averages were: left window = 3.42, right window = 4.55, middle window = 4.92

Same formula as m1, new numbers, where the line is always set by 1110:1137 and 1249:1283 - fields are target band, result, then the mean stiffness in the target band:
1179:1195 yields -1.68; 3.83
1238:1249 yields -0.92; 4.6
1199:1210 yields 1.83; 3.1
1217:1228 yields -1.79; 4.6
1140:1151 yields -1.57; 3.33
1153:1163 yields -4.32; 4.41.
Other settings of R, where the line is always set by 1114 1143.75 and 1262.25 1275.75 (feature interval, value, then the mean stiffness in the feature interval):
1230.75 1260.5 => -2.8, 4.65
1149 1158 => -3.8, 4.14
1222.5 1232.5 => -2.3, 4.89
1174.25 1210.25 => -1.2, 3.56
